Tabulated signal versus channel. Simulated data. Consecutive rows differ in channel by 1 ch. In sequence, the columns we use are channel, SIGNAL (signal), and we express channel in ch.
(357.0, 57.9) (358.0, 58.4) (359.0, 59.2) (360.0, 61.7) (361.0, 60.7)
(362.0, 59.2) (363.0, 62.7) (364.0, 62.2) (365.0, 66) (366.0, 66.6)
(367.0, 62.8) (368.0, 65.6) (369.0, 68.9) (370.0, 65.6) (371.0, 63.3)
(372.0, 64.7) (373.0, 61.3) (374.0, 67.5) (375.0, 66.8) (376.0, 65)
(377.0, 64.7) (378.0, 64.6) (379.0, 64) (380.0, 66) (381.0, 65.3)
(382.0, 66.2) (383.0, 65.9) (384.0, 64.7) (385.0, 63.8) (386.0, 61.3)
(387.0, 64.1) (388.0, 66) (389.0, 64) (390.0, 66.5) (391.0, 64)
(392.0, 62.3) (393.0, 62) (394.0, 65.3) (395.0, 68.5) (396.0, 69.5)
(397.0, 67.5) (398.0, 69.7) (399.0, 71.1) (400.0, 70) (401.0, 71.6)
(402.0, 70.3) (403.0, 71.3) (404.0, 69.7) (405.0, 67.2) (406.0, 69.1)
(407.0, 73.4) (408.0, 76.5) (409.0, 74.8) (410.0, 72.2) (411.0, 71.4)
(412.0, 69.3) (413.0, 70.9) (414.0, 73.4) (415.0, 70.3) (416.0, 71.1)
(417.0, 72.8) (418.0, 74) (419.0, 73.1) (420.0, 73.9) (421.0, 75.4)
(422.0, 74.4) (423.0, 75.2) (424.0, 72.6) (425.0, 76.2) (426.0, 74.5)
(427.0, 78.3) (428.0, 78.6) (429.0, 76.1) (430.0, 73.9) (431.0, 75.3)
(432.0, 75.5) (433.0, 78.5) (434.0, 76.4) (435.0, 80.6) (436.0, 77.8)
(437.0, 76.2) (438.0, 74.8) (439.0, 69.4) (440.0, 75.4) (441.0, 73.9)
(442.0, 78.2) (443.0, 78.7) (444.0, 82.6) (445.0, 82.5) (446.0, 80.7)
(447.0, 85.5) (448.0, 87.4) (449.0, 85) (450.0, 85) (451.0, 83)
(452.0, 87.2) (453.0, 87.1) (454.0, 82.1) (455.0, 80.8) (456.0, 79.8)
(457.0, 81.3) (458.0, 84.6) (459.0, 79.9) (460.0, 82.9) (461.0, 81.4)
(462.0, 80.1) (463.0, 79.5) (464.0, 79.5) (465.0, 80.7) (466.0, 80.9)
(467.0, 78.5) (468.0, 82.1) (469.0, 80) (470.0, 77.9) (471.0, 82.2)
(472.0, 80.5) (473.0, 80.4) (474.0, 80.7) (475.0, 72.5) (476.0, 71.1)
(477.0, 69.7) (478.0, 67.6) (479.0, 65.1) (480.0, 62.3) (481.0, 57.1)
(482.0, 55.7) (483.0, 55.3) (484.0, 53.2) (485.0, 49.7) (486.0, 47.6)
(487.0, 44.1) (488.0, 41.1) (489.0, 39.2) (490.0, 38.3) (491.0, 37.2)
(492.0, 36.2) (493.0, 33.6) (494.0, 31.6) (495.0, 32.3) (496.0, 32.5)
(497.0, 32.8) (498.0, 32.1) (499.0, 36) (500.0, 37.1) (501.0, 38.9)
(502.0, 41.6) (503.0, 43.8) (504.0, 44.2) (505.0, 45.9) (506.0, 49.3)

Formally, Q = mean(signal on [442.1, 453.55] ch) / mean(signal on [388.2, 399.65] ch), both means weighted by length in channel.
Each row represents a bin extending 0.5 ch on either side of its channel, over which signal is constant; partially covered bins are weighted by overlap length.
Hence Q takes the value 1.3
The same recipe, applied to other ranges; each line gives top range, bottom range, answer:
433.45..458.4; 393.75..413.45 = 1.14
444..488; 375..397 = 1.15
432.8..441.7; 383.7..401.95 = 1.14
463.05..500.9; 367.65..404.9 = 0.86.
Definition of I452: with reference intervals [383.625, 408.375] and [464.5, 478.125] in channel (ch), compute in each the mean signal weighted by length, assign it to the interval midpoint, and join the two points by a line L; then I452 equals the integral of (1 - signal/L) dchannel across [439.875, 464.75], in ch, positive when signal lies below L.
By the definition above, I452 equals -2.2 ch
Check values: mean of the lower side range 67.5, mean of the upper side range 77.8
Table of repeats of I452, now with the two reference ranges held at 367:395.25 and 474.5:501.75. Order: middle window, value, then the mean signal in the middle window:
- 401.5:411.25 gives -1.8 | 71.6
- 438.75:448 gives -4.2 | 79.3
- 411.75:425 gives -3.3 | 73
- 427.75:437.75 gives -3.7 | 76.8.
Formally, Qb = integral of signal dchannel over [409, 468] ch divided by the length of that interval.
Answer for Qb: 77.9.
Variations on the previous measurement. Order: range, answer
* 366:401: 65.6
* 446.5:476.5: 81.3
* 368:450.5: 71.6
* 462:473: 80.2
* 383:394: 64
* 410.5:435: 74.3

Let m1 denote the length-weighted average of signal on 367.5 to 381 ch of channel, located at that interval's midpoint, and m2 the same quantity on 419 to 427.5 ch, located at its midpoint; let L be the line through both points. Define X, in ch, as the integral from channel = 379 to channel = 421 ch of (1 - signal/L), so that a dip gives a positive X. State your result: 0.9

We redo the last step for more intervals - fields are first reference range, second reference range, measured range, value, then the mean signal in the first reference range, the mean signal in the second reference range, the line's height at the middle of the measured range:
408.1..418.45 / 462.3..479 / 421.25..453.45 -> -1.8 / 72.2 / 77.4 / 74.4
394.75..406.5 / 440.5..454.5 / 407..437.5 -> 0.4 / 69.6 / 82.8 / 75.7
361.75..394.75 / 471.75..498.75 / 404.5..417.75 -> -2.5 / 64.6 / 51.4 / 60.5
